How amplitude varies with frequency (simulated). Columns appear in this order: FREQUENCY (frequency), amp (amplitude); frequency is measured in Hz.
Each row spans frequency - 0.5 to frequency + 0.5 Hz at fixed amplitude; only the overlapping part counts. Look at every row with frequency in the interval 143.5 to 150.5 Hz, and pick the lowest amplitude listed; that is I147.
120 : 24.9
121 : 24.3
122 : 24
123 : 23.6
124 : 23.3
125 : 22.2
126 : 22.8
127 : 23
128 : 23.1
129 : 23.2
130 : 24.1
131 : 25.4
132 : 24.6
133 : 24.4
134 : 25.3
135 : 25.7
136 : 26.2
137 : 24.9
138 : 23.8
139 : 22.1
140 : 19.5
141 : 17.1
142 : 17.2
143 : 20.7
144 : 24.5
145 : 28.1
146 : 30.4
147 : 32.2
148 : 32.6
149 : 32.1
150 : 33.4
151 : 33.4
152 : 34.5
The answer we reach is 24.5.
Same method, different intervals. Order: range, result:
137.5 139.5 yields 22.1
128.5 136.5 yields 23.2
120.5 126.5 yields 22.2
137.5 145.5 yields 17.1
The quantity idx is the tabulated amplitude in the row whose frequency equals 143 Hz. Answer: 20.7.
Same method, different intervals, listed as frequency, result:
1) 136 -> 26.2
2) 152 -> 34.5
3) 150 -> 33.4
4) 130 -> 24.1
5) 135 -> 25.7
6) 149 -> 32.1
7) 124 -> 23.3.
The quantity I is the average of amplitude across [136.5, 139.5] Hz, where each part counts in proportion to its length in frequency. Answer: 23.6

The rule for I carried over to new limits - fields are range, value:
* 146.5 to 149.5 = 32.3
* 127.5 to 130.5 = 23.5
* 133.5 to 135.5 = 25.5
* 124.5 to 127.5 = 22.7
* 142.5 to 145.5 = 24.4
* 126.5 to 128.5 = 23.1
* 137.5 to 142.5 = 19.9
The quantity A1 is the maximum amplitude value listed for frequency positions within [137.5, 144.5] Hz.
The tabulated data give 24.5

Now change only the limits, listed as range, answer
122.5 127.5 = 23.6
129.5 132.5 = 25.4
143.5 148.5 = 32.6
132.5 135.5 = 25.7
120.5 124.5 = 24.3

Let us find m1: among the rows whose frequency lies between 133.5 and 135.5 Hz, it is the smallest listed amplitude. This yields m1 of 25.3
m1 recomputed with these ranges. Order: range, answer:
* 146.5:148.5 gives 32.2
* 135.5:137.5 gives 24.9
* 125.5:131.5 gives 22.8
